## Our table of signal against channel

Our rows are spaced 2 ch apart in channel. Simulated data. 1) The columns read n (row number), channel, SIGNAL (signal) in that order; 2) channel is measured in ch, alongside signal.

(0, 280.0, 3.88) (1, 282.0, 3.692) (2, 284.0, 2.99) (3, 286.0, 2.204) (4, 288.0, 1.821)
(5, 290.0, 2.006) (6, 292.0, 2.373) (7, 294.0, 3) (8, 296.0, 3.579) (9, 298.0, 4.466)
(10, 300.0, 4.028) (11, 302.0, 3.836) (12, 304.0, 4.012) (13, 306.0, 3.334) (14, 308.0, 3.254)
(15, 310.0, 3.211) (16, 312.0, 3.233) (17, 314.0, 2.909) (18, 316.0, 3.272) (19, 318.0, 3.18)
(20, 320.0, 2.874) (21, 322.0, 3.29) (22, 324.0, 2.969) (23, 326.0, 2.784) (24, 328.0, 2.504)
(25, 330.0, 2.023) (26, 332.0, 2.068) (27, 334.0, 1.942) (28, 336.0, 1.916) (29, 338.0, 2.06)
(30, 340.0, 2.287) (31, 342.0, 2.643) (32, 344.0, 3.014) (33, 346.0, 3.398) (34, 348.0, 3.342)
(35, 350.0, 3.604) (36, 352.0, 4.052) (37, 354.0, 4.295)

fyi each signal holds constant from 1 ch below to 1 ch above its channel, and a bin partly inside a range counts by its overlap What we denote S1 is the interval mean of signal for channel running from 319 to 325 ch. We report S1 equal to 3.04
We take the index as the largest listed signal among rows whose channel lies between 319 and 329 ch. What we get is 3.29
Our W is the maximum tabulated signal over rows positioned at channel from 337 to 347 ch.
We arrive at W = 3.398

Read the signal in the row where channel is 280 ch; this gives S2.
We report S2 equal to 3.88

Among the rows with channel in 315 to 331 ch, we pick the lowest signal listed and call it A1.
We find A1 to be 2.023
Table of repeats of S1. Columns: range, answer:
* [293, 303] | 3.78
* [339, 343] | 2.46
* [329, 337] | 1.99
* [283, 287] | 2.6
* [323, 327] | 2.88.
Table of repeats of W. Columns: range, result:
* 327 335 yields 2.504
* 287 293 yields 2.373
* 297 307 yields 4.466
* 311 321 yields 3.272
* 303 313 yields 4.012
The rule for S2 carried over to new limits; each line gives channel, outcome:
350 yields 3.604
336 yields 1.916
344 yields 3.014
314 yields 2.909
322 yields 3.29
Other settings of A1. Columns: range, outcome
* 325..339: 1.916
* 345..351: 3.342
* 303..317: 2.909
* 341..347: 2.643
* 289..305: 2.006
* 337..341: 2.06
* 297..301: 4.028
